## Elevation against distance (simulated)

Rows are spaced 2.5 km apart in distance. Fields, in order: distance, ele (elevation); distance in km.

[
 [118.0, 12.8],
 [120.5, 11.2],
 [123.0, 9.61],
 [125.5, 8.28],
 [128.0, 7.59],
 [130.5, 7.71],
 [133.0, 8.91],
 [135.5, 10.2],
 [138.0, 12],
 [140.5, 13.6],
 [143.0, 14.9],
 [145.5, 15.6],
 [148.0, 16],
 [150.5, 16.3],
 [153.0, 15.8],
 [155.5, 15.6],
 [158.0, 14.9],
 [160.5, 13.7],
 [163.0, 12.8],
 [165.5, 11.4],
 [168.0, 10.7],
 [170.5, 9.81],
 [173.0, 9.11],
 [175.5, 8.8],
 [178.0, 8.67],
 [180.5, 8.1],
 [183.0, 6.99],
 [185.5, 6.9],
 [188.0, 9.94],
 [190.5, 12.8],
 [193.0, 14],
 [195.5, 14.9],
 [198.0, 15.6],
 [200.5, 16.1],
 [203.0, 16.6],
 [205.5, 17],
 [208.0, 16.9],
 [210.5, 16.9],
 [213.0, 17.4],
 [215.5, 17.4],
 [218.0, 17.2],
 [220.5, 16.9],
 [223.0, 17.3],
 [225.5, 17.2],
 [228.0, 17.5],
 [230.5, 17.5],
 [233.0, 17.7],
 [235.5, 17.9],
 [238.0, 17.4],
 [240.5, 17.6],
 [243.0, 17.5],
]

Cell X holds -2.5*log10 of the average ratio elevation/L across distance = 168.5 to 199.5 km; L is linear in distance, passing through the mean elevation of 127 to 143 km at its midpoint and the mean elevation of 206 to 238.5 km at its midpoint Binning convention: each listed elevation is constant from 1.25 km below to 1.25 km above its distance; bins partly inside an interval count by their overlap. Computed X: 0.340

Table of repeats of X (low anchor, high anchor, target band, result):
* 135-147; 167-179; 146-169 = -0.24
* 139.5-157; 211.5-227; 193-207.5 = 0.06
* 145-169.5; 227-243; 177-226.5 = 0.14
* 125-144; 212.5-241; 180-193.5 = 0.44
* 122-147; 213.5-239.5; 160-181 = 0.28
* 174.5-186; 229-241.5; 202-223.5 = -0.25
